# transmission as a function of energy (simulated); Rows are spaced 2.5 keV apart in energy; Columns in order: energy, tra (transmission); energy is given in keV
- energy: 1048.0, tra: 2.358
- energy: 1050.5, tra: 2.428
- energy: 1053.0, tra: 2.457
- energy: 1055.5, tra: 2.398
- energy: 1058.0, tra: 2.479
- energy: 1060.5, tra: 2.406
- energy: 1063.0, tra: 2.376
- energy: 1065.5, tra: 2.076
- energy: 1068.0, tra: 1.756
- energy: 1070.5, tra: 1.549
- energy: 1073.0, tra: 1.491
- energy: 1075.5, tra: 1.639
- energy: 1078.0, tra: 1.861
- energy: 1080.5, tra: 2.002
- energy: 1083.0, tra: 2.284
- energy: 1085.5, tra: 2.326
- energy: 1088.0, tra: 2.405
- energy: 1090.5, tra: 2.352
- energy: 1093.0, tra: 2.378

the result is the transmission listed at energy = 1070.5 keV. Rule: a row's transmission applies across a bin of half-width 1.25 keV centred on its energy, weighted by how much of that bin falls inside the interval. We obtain 1.549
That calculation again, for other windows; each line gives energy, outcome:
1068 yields 1.756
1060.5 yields 2.406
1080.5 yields 2.002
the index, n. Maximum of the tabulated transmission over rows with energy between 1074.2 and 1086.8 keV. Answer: 2.326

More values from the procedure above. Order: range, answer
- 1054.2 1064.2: 2.479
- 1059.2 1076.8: 2.406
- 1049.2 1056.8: 2.457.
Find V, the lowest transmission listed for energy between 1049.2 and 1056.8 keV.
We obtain 2.398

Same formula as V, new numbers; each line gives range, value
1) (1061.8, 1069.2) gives 1.756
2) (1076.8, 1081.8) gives 1.861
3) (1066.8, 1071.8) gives 1.549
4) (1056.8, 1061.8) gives 2.406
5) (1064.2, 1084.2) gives 1.491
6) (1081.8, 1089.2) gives 2.284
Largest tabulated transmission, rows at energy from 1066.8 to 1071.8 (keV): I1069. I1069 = 1.756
